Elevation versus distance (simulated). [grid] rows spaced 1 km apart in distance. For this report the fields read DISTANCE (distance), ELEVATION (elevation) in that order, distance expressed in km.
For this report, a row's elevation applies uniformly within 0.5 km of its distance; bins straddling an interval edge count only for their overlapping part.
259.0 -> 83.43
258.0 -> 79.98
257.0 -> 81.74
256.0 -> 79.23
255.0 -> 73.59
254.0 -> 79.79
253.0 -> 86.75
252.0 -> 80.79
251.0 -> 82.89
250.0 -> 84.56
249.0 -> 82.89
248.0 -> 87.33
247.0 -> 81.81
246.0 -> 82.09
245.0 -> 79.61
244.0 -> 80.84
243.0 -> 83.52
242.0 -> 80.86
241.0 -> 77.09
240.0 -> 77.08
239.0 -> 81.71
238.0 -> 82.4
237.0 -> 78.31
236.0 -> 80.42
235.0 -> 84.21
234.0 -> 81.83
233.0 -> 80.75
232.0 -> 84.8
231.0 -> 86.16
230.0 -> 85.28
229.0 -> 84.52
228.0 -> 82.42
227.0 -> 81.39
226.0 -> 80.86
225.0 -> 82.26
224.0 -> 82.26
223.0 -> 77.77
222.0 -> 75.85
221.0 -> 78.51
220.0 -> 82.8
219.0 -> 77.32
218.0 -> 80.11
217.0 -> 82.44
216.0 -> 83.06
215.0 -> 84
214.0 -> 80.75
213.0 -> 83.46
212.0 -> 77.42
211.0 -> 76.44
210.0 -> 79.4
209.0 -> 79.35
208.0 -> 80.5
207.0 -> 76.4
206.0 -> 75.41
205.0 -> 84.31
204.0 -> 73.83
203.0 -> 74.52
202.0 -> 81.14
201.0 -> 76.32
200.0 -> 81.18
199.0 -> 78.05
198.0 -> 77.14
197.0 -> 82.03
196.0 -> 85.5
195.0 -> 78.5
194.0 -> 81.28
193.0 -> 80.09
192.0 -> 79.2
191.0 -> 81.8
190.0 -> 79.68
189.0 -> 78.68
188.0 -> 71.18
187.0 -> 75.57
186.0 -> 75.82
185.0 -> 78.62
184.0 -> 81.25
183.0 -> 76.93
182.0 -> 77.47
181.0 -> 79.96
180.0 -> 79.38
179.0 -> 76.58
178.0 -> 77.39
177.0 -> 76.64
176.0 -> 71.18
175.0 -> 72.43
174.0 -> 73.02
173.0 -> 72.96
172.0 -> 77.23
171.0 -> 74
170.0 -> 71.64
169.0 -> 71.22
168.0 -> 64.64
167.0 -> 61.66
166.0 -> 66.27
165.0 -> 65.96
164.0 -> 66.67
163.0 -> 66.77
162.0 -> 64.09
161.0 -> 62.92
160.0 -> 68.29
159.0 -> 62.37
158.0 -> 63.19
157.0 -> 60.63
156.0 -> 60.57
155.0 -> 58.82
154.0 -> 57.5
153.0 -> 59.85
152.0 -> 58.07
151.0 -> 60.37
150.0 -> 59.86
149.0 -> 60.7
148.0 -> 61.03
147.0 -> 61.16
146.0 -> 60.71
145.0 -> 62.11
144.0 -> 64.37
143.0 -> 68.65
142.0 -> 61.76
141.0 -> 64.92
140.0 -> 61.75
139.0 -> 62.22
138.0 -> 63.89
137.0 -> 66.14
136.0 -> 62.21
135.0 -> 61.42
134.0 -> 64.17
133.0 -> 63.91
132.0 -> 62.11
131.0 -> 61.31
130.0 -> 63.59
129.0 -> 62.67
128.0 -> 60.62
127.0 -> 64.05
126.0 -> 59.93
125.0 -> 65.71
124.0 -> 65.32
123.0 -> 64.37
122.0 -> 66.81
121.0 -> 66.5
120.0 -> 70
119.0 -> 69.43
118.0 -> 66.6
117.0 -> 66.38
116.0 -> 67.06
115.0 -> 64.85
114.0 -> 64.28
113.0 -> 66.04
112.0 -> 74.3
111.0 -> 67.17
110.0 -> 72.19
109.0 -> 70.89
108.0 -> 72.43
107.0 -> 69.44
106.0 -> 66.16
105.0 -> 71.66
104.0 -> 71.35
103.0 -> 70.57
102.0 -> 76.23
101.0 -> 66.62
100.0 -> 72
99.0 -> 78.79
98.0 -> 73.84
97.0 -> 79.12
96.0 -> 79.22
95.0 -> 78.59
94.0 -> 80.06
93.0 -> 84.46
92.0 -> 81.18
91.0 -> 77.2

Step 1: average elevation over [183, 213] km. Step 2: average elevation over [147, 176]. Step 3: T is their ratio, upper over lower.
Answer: 1.2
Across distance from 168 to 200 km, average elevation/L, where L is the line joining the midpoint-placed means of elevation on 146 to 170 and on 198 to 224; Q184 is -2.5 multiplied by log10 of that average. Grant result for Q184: -0.090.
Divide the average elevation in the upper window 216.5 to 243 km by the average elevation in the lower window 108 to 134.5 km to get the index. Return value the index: 1.2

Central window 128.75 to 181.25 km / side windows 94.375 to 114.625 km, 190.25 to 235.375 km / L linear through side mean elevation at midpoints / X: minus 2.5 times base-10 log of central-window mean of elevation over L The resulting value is 0.16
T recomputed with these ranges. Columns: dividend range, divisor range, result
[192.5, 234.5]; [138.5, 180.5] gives 1.22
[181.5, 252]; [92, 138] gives 1.17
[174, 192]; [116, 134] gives 1.19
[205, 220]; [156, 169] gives 1.24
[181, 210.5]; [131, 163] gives 1.26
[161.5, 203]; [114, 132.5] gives 1.16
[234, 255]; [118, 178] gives 1.26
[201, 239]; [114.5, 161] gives 1.27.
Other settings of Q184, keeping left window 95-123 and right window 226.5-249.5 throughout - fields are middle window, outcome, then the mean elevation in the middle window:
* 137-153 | 0.18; 62.2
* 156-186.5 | 0.07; 71.1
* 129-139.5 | 0.15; 63.1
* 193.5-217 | -0.01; 79.6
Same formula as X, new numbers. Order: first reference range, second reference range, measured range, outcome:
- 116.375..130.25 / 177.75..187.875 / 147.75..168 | 0.16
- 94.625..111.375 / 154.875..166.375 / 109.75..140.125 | 0.07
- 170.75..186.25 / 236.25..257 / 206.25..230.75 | -0.02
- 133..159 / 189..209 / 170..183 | -0.05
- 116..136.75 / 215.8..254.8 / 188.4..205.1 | -0.06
